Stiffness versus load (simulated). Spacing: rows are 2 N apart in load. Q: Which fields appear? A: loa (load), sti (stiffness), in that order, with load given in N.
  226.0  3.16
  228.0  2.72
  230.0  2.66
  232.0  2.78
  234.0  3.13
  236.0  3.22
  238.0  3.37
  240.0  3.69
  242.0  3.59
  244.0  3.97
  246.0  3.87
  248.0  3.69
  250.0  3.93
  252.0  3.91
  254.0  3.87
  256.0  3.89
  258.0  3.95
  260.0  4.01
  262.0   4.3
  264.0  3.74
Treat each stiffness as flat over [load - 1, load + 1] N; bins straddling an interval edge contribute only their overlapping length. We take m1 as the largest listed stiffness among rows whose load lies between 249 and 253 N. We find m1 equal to 3.93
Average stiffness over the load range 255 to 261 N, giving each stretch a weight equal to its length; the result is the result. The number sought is 3.95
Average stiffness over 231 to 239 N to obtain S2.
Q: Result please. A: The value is 3.12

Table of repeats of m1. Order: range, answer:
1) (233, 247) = 3.97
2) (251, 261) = 4.01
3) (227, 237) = 3.22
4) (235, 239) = 3.37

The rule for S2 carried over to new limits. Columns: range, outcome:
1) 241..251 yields 3.81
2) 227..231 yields 2.69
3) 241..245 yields 3.78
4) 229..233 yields 2.72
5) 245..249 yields 3.78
